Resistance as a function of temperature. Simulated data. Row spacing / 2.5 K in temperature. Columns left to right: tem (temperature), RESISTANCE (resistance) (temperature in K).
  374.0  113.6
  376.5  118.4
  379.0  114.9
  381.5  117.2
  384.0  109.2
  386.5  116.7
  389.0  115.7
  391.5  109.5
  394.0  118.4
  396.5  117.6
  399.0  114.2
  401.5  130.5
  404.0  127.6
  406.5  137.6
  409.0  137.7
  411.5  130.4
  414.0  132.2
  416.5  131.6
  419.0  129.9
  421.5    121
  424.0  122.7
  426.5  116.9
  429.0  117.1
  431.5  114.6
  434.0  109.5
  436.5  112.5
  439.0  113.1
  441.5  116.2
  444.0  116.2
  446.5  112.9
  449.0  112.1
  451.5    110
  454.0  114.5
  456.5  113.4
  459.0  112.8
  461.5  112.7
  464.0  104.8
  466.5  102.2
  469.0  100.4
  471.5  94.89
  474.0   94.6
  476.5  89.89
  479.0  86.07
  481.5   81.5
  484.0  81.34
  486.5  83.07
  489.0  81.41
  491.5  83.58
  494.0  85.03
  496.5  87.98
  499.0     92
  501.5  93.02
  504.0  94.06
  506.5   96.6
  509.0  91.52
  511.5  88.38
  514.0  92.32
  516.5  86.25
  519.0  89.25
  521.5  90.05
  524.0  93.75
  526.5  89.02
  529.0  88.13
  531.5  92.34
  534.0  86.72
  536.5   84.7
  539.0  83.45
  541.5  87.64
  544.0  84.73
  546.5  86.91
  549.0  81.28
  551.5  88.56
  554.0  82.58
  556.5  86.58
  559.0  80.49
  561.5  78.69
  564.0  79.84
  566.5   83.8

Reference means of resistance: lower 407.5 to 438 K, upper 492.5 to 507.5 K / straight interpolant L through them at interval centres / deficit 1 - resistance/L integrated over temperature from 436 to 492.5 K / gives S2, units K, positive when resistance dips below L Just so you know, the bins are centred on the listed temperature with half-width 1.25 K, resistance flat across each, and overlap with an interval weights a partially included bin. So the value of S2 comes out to 2.7 K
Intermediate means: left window 123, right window 91.2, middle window 101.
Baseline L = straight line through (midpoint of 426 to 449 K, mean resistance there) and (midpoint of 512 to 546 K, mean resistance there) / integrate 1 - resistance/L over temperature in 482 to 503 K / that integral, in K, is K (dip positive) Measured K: 2.7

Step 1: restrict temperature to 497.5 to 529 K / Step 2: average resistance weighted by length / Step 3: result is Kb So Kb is 91.2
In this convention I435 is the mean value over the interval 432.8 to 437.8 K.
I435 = 111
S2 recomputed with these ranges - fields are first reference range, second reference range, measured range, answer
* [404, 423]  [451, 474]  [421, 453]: 1.2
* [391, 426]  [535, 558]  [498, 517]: 0.9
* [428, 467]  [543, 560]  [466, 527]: 5.7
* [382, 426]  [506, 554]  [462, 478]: 1.0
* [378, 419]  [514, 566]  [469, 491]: 3.1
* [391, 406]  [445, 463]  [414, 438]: -0.7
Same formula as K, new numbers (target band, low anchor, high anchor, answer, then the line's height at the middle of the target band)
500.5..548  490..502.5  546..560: -1.7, 86.2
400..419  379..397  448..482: -3.5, 111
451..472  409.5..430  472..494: -1.8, 99.2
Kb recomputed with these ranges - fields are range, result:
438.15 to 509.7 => 98.5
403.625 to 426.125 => 130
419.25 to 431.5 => 120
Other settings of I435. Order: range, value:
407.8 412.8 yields 134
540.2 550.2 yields 85.2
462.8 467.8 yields 103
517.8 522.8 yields 89.7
